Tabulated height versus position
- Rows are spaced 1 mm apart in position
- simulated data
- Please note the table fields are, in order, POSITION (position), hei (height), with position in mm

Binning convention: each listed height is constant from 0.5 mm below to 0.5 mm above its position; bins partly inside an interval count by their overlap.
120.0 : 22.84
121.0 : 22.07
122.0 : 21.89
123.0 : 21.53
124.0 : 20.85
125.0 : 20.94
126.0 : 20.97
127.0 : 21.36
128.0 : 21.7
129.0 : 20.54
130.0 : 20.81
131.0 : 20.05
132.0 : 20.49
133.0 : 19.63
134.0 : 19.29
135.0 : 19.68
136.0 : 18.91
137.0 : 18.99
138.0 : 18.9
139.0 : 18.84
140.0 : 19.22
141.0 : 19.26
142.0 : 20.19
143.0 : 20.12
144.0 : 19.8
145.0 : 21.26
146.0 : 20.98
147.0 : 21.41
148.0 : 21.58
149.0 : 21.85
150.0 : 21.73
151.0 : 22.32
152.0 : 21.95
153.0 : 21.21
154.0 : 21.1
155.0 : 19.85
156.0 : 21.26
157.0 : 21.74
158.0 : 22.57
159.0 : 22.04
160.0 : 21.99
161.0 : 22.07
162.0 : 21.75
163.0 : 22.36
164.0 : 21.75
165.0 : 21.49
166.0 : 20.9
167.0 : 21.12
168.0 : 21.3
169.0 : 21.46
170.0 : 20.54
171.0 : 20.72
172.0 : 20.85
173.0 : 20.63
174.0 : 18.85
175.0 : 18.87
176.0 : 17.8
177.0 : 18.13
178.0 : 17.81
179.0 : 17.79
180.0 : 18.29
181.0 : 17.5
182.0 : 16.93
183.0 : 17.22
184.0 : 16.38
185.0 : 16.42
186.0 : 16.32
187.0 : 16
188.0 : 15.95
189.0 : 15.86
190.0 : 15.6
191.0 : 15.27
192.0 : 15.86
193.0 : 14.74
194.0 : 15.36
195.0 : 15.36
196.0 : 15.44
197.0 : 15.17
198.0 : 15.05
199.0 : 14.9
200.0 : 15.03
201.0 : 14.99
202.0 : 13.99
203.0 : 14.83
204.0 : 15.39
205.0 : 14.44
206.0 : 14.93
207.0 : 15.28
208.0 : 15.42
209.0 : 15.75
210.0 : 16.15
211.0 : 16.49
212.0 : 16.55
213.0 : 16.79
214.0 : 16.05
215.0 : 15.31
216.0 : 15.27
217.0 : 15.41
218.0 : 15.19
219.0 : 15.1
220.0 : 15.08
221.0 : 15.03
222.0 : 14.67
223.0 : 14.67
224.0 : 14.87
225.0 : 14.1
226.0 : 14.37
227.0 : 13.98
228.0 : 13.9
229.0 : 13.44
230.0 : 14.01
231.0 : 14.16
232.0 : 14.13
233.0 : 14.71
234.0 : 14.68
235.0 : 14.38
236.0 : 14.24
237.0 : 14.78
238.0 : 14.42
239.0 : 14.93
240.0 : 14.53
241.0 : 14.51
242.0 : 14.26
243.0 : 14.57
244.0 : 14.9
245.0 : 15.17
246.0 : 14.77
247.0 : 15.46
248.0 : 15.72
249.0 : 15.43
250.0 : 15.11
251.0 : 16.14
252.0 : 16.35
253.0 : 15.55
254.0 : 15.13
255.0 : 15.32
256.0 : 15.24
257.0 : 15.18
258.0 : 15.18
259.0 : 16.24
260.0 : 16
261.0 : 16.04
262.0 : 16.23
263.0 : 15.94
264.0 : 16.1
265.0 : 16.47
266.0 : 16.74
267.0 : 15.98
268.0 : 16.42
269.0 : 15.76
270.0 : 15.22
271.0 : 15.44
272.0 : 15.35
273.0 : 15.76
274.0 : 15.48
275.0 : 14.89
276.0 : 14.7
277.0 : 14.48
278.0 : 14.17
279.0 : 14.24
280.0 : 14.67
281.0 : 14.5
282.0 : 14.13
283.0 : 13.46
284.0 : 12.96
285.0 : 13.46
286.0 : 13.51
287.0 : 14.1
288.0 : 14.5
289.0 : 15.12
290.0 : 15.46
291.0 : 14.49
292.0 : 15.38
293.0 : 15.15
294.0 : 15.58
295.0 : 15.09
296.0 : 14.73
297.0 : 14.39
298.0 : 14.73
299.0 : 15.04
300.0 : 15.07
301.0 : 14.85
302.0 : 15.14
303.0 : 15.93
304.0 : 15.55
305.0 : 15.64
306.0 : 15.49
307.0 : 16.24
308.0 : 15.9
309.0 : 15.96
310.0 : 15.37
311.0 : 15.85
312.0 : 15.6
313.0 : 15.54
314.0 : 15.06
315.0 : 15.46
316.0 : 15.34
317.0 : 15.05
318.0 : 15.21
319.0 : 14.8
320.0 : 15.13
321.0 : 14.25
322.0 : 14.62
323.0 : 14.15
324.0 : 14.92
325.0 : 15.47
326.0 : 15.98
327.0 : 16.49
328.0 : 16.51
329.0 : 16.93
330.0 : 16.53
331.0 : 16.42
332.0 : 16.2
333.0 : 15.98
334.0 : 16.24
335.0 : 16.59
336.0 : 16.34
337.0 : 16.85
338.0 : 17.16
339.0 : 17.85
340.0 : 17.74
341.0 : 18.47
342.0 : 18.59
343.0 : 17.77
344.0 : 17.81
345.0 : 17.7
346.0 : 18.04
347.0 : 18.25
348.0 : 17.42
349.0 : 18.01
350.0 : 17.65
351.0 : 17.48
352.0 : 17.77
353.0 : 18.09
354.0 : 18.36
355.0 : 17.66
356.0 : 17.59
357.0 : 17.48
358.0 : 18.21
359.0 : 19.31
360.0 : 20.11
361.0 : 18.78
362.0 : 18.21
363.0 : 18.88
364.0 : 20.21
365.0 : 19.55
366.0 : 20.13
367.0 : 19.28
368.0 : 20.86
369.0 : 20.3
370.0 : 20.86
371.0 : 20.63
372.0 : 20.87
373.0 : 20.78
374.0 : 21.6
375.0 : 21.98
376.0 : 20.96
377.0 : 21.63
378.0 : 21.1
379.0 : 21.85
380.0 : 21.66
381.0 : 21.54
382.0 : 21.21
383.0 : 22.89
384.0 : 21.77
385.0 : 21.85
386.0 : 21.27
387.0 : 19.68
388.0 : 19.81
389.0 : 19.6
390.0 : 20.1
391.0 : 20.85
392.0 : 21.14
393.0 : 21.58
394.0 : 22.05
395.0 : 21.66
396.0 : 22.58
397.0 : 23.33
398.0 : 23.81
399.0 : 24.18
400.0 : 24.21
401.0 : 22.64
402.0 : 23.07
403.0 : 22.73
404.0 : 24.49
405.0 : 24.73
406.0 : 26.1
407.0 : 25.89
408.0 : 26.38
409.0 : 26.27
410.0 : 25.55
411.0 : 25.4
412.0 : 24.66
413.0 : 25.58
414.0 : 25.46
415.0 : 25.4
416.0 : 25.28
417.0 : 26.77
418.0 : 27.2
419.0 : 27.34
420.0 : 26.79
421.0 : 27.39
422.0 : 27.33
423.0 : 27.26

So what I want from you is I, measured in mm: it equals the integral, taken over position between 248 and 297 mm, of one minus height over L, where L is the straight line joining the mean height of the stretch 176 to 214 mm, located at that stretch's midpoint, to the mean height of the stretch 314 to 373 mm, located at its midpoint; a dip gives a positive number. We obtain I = 4.6 mm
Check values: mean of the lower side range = 16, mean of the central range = 15.2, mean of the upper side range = 17.5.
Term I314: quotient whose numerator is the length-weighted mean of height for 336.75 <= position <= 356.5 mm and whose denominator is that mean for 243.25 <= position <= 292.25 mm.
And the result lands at 1.17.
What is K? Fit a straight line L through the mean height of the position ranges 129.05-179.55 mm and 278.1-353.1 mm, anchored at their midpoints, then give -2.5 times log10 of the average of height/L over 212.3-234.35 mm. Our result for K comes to 0.24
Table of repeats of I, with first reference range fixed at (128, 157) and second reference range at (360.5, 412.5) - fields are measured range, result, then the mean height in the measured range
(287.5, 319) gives 9.1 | 15.3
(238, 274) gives 9.6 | 15.5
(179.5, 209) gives 7.3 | 15.7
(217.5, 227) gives 2.8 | 14.7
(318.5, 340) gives 5.6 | 16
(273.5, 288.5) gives 5.0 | 14.2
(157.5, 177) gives -0.3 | 20.9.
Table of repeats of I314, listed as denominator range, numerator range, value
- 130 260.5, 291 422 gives 1.12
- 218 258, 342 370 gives 1.26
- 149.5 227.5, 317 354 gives 0.95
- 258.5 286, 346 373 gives 1.25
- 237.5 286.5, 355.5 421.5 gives 1.47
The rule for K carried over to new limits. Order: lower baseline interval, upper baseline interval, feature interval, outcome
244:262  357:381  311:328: 0.20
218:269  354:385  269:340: 0.15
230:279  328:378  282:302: 0.13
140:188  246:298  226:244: 0.17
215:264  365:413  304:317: 0.18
